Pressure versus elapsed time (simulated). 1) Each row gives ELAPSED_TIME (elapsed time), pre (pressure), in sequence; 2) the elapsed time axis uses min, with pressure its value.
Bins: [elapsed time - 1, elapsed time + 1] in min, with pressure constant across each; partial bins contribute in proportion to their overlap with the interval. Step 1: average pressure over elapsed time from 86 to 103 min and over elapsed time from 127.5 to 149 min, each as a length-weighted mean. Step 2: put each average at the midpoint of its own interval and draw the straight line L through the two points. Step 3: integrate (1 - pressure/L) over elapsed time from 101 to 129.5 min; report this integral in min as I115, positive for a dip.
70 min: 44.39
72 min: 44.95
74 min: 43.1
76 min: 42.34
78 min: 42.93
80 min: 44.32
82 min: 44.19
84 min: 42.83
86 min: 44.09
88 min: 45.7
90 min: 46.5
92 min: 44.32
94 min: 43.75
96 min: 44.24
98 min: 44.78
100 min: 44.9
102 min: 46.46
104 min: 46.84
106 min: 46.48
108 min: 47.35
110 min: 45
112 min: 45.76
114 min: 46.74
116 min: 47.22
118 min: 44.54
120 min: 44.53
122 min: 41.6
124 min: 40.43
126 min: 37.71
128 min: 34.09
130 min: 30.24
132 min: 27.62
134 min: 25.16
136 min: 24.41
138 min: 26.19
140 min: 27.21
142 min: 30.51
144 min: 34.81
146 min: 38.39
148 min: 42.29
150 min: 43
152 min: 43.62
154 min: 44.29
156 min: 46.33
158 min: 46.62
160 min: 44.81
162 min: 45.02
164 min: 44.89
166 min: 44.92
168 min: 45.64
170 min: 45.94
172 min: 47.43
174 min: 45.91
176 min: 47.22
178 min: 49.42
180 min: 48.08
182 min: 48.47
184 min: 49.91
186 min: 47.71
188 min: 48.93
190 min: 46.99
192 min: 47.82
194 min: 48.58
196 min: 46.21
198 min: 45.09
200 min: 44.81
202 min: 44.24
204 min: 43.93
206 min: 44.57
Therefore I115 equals -3.9 min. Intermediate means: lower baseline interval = 45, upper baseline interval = 30.9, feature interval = 43.7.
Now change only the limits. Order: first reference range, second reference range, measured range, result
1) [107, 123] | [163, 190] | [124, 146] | 7.32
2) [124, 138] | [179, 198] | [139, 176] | -3.74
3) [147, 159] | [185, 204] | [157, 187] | -0.94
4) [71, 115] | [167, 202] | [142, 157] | 1.71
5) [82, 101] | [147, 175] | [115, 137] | 4.25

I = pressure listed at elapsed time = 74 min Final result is 43.1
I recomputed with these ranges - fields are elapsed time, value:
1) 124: 40.43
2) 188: 48.93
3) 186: 47.71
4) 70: 44.39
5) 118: 44.54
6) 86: 44.09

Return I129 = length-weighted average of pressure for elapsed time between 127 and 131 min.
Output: 32.2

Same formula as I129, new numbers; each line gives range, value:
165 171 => 45.5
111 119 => 46.1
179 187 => 48.5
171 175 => 46.7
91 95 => 44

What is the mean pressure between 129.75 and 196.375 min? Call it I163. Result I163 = 42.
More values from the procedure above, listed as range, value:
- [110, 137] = 38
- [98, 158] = 39.6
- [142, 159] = 41.7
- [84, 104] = 45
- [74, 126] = 44.5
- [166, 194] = 47.6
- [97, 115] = 46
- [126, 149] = 31.3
